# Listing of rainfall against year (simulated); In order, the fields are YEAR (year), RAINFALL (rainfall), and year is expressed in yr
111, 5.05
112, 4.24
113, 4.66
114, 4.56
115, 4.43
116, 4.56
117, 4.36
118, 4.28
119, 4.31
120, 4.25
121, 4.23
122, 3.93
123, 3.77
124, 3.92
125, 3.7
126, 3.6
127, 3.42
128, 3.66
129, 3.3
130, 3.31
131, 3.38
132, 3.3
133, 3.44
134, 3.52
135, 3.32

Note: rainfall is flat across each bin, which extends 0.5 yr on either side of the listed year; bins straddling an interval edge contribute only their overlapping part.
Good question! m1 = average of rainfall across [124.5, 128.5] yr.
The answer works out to 3.6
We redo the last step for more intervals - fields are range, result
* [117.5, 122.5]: 4.2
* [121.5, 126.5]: 3.78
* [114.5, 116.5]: 4.49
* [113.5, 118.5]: 4.44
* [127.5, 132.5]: 3.39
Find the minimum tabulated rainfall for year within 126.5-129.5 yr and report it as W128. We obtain 3.3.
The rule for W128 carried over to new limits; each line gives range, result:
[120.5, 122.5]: 3.93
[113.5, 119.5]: 4.28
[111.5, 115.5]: 4.24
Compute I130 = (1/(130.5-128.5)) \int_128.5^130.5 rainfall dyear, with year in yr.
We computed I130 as 3.3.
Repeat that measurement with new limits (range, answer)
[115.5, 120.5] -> 4.35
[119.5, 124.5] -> 4.02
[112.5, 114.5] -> 4.61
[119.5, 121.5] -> 4.24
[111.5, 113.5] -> 4.45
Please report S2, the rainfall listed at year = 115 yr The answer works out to 4.43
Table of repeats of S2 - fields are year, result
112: 4.24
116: 4.56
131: 3.38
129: 3.3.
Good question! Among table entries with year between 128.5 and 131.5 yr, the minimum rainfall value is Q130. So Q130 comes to 3.3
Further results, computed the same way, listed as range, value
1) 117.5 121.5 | 4.23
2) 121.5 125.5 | 3.7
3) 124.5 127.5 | 3.42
